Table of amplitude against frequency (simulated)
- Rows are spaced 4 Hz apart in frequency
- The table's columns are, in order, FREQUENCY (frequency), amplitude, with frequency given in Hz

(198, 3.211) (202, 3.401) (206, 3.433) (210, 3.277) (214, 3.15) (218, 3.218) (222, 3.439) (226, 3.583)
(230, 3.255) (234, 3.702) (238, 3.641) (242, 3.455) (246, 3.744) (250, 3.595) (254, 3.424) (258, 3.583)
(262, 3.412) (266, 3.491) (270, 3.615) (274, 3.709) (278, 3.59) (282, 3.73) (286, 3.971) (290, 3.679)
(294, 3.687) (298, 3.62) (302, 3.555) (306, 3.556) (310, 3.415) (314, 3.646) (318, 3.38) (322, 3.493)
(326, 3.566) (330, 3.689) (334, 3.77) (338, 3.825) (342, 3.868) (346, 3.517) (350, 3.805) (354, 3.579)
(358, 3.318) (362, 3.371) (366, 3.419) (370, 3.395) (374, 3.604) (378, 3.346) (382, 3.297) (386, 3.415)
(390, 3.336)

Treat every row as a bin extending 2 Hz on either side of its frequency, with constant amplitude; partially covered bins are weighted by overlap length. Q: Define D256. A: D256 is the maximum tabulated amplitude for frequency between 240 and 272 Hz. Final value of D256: 3.744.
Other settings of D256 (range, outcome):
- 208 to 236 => 3.702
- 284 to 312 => 3.971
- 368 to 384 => 3.604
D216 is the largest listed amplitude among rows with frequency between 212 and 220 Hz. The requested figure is 3.218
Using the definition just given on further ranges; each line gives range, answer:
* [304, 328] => 3.646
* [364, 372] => 3.419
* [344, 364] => 3.805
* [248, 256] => 3.595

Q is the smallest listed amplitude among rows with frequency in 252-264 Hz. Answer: 3.412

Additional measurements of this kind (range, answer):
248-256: 3.424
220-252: 3.255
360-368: 3.371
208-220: 3.15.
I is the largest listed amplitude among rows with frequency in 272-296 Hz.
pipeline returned 3.971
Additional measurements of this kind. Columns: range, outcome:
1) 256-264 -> 3.583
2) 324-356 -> 3.868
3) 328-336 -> 3.77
